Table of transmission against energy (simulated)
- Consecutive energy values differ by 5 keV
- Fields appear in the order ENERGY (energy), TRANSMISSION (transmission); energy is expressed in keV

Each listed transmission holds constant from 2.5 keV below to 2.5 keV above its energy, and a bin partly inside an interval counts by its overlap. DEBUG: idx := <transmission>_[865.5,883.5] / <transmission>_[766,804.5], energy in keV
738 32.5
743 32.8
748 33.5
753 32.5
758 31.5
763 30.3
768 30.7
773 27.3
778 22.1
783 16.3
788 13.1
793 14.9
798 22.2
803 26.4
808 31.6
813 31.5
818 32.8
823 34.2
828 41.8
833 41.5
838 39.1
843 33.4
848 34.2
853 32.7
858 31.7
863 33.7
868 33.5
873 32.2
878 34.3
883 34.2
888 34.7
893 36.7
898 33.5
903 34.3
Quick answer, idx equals 1.6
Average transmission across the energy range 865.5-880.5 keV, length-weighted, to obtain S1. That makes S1 33.3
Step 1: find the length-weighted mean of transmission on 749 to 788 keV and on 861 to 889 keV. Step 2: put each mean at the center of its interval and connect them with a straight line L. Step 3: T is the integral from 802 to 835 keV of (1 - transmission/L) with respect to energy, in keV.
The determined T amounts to -5.0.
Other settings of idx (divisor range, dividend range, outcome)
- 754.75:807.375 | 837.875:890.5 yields 1.41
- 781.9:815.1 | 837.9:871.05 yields 1.50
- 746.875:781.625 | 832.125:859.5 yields 1.21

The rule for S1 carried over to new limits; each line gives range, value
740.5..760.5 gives 32.6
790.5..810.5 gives 23.8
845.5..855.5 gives 33.5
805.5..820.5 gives 32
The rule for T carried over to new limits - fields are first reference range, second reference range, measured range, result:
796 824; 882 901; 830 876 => -3.5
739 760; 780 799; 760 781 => -2.9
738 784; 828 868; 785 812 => 8.4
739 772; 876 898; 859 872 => 0.4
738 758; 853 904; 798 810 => 2.1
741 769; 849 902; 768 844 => 9.9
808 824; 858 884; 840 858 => -0.2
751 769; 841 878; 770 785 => 4.4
